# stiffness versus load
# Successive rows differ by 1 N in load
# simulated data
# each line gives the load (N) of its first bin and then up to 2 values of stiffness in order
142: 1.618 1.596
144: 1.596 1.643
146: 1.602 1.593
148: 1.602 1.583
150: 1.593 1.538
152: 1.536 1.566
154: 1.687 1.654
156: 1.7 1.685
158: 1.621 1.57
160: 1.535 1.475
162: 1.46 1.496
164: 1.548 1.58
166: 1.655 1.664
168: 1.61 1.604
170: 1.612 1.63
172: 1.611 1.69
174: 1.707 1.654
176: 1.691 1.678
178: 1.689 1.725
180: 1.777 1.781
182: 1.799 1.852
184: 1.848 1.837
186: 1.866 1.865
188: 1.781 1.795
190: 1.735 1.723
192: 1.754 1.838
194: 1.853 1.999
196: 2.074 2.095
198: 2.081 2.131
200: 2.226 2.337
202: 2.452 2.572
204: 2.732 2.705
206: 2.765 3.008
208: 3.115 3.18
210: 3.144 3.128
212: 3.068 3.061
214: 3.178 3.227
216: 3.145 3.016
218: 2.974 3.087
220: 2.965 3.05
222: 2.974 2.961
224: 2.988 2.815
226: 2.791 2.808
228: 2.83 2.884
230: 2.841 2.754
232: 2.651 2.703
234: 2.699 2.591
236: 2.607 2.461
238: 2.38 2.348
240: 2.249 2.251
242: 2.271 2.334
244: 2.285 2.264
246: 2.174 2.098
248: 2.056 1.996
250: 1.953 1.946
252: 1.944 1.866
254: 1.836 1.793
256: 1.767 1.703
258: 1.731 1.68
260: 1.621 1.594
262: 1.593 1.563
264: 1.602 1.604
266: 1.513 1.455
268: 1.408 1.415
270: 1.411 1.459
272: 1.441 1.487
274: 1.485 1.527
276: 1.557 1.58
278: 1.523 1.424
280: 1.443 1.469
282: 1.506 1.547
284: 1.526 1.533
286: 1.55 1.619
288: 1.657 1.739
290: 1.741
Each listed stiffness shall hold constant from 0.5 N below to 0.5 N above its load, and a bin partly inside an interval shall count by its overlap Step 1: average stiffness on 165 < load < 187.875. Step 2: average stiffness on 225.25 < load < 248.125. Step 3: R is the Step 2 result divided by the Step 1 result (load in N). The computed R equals 1.46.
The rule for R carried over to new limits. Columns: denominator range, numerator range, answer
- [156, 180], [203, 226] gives 1.85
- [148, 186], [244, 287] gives 1.01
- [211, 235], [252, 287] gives 0.54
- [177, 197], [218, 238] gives 1.54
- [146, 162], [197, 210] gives 1.64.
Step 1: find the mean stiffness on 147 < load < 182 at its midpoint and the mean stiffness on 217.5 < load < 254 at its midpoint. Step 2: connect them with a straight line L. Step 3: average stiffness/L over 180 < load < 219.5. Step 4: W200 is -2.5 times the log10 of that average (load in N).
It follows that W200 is -0.151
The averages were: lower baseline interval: 1.63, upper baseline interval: 2.51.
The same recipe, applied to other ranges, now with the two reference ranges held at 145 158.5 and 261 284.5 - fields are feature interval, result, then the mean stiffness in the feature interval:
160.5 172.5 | 0.014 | 1.58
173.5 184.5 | -0.102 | 1.75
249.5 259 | -0.201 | 1.83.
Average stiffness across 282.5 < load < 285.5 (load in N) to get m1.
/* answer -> 1.54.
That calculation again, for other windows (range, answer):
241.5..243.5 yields 2.3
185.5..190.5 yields 1.81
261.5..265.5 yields 1.59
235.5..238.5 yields 2.48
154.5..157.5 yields 1.68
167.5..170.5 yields 1.61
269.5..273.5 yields 1.45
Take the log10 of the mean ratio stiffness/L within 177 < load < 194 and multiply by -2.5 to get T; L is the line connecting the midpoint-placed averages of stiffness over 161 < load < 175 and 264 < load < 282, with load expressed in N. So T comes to -0.13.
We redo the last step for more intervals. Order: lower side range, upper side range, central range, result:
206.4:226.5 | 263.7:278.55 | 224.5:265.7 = 0.028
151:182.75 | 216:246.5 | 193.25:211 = -0.134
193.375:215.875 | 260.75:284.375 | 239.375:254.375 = -0.090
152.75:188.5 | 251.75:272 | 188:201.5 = -0.184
